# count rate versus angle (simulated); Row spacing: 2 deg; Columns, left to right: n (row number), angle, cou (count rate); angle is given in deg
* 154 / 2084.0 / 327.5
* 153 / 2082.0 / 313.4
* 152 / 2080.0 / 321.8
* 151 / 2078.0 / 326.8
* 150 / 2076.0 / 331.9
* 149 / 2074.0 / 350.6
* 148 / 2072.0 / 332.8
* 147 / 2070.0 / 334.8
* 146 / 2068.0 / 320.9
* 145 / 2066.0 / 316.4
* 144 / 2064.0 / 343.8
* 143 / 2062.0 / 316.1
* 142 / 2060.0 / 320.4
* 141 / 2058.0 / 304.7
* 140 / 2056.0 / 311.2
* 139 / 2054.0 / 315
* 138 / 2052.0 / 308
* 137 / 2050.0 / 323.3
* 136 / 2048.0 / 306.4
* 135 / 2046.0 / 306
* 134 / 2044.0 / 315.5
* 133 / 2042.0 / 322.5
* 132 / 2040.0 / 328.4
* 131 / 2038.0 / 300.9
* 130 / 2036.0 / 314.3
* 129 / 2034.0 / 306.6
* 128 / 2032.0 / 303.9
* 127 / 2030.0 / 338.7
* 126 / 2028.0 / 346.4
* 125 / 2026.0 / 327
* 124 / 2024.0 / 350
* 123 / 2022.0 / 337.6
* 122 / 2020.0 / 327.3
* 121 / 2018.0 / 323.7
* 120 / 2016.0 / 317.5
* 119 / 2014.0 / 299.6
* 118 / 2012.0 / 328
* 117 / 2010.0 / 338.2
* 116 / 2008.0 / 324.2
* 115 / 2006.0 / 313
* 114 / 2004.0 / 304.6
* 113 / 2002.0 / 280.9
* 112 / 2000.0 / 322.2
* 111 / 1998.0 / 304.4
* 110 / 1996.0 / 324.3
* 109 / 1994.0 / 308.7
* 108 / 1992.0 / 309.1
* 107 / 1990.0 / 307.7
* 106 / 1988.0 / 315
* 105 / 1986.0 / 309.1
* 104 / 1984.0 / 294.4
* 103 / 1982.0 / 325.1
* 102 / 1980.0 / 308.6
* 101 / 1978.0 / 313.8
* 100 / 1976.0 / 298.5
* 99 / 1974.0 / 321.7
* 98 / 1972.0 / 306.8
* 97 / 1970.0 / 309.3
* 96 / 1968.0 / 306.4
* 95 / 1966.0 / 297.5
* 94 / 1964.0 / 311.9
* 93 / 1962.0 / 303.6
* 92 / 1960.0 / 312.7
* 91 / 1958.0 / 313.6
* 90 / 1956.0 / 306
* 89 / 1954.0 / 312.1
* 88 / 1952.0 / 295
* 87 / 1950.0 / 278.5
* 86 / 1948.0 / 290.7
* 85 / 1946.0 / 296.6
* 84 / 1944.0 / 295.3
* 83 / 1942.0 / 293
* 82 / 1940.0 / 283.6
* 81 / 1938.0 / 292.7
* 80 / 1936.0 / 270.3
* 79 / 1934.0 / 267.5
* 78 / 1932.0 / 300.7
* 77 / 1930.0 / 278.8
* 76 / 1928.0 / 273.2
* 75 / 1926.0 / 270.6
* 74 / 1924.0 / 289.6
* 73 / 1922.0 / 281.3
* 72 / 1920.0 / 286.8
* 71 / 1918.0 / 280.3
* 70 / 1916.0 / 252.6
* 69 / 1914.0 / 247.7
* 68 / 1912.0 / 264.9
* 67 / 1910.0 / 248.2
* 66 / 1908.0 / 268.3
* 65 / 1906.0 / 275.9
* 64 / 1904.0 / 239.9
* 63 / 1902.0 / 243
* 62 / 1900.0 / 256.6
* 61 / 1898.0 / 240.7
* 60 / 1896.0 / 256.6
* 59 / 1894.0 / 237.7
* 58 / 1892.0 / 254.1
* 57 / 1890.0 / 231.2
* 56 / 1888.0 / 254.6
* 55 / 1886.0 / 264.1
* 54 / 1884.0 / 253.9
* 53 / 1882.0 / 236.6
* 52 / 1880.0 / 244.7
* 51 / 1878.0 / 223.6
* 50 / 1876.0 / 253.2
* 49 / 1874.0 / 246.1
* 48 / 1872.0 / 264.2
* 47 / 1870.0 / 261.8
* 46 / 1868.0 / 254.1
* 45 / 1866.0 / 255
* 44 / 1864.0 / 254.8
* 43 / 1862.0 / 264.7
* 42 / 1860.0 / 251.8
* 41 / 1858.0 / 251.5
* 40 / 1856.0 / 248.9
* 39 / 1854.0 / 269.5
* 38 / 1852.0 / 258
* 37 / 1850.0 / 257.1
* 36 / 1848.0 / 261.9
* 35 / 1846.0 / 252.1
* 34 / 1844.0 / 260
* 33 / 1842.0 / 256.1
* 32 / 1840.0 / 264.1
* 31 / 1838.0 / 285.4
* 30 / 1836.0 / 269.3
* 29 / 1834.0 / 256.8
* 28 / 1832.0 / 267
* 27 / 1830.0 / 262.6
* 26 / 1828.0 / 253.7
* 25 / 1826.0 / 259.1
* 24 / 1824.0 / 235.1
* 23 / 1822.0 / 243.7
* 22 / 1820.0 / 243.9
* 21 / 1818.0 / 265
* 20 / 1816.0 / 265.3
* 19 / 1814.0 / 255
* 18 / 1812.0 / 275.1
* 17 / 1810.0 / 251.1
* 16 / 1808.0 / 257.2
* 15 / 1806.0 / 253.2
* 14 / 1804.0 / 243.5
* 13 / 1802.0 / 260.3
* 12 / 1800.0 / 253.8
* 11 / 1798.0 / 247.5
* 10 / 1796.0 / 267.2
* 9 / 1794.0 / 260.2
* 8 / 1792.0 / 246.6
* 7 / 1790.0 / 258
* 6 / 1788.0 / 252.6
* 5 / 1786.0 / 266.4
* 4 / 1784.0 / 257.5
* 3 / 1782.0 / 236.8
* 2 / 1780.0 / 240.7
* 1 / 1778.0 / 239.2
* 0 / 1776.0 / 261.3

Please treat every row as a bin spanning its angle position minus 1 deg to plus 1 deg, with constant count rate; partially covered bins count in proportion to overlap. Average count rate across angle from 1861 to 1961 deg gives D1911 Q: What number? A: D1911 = 268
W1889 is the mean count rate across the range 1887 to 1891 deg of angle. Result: 243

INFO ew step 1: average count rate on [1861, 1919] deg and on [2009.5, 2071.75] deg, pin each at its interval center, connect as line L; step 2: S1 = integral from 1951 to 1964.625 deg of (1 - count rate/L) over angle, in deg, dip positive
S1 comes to -1.2 deg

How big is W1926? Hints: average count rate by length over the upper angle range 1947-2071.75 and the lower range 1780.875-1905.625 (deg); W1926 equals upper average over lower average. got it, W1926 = 1.24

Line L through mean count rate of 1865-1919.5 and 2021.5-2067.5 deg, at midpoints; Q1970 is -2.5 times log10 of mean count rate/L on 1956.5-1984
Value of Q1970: -0.08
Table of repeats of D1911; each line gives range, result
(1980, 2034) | 318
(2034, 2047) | 314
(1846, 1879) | 255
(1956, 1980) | 309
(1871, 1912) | 250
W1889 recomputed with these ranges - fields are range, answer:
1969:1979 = 310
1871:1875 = 255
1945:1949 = 294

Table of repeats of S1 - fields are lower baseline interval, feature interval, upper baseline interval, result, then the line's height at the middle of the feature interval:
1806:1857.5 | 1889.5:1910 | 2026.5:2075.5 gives 2.0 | 278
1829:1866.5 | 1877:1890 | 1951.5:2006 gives 1.4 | 274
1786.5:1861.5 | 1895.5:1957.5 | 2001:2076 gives 2.6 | 288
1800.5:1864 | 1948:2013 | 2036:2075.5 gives -2.2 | 299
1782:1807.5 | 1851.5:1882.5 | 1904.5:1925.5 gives 1.3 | 263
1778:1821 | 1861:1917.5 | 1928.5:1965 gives 5.4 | 279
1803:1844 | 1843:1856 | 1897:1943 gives 0.1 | 261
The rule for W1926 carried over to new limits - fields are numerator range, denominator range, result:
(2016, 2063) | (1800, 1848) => 1.24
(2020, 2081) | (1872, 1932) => 1.25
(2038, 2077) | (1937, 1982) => 1.06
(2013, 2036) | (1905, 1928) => 1.20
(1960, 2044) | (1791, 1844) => 1.22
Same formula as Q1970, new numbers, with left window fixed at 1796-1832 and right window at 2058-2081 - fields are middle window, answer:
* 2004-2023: -0.04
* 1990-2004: 0.00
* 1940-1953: 0.01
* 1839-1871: 0.04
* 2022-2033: -0.06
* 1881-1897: 0.12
